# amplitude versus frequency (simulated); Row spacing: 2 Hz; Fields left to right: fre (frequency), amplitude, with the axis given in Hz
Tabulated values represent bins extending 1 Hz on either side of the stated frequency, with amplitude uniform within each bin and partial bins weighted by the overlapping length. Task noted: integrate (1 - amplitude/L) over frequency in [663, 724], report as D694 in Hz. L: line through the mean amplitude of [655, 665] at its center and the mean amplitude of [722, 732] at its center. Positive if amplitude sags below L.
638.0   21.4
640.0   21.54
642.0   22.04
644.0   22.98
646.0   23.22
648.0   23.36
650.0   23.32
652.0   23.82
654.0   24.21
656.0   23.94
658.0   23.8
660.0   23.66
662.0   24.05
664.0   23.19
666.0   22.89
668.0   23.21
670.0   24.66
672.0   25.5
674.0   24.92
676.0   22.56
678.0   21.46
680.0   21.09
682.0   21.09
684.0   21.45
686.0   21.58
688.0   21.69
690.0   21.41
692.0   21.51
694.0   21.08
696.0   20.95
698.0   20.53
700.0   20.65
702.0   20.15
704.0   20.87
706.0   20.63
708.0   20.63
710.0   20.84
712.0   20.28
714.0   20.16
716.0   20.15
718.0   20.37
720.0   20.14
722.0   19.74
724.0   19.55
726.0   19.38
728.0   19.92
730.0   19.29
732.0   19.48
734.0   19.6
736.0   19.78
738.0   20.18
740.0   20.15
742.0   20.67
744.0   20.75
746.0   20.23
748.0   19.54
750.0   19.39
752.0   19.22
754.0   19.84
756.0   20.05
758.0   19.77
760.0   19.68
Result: 0.5 Hz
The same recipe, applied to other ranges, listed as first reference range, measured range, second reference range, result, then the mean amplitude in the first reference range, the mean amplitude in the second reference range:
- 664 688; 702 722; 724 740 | 0.36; 22.7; 19.7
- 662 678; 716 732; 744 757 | 0.99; 23.7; 19.8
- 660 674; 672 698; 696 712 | 0.60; 24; 20.6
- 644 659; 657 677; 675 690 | -1.12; 23.6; 21.6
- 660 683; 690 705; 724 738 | 0.53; 23.2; 19.6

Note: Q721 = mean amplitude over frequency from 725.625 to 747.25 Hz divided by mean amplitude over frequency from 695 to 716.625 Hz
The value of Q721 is 1.0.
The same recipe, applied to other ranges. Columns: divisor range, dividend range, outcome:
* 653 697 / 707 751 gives 0.88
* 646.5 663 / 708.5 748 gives 0.84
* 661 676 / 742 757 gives 0.83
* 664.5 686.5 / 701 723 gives 0.89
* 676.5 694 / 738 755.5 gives 0.93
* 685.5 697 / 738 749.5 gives 0.95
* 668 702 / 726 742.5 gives 0.90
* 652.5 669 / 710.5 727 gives 0.85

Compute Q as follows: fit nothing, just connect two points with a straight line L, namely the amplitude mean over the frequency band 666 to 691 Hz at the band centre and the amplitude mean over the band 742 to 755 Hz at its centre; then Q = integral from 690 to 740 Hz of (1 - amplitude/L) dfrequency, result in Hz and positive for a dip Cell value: 2.1 Hz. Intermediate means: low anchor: 22.6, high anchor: 19.9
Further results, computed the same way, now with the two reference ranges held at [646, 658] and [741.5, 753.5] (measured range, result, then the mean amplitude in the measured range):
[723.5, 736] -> 0.7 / 19.6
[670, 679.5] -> -0.3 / 23.6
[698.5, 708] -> 0.5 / 20.6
